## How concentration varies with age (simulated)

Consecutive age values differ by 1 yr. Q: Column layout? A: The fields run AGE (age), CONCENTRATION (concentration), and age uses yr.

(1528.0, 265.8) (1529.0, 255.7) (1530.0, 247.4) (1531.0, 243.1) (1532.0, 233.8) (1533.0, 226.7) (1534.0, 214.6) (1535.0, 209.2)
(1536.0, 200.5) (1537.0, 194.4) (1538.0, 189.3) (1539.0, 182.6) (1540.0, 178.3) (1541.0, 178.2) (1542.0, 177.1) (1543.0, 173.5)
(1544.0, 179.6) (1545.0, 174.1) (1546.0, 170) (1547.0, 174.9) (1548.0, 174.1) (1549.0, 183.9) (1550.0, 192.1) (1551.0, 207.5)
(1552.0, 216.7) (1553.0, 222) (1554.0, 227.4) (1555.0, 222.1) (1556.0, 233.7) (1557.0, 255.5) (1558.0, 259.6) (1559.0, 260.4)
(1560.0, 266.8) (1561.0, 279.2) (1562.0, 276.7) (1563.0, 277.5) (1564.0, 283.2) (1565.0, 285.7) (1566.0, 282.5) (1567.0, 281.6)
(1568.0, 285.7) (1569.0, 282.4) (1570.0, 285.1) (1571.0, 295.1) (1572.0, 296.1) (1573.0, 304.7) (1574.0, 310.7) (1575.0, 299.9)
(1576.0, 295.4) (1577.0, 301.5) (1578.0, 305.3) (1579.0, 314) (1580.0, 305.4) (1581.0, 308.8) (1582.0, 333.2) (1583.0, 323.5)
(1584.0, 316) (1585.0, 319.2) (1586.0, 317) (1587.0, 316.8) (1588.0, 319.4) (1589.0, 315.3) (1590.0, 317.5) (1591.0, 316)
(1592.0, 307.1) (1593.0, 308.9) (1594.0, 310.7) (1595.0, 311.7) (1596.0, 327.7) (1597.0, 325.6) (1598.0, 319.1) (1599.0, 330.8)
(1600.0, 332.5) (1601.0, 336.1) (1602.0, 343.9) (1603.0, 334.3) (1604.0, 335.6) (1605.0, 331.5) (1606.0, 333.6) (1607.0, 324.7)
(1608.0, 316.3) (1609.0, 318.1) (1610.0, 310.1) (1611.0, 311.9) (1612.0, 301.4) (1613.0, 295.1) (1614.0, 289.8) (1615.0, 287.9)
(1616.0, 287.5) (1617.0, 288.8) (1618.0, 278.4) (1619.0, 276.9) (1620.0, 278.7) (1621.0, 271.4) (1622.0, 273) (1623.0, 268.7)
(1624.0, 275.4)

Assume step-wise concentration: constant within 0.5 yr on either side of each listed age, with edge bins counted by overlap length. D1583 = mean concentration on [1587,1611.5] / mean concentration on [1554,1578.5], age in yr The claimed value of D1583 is 1.2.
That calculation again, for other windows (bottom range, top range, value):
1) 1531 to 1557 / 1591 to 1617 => 1.59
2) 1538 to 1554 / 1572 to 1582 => 1.64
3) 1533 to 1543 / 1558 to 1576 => 1.48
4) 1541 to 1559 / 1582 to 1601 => 1.57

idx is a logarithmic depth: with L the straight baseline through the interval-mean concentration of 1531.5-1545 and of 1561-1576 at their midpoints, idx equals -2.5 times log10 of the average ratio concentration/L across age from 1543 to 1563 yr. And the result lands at 0.10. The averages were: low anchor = 194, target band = 220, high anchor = 289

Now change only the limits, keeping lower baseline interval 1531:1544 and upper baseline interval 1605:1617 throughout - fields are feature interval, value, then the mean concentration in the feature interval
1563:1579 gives -0.18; 293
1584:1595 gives -0.15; 315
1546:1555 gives 0.09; 199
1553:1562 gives -0.10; 250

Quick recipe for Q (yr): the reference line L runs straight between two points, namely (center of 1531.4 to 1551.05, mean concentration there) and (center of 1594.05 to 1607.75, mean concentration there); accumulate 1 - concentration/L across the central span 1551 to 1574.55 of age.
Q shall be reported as -2.62 yr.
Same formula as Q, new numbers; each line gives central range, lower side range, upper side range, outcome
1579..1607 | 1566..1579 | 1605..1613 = -1.4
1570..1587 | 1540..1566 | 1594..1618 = -2.6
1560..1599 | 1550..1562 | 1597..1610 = -2.8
